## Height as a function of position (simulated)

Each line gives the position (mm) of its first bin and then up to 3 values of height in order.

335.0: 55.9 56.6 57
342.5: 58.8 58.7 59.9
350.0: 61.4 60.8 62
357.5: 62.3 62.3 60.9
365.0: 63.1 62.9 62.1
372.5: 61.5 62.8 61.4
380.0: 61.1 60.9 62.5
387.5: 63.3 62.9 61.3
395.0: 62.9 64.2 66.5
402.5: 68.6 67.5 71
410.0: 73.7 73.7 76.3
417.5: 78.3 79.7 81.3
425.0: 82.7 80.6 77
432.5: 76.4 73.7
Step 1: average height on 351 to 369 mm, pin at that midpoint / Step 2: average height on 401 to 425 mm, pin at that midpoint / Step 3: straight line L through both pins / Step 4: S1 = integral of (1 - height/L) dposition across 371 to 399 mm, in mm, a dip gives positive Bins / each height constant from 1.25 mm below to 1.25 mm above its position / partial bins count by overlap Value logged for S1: 2.36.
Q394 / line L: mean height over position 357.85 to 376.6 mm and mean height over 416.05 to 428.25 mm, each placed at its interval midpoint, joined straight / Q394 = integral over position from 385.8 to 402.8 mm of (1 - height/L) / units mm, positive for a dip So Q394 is 1.7 mm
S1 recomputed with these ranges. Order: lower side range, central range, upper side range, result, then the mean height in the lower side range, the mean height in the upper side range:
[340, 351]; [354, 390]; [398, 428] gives 1.7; 59.4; 74.6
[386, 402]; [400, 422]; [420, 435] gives -0.6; 63.7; 79.1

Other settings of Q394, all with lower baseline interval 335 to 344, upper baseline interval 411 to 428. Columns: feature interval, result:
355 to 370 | 0.28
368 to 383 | 1.17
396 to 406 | 0.98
